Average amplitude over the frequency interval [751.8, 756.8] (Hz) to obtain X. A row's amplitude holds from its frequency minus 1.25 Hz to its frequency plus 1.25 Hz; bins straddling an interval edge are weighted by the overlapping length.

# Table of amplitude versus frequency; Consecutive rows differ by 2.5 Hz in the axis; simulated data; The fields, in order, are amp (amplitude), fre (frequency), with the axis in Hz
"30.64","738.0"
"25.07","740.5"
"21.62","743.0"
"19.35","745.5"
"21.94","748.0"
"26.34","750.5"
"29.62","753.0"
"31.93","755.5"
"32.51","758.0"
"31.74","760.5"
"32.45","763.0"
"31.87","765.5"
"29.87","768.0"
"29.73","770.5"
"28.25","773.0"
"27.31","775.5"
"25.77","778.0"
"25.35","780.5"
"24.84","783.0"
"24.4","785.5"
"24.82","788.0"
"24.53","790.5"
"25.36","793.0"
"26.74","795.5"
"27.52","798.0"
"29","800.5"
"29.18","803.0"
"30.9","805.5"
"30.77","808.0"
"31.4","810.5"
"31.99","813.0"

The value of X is 30.8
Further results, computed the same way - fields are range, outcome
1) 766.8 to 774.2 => 29.3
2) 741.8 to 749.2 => 21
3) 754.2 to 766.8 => 32.1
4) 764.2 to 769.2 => 30.9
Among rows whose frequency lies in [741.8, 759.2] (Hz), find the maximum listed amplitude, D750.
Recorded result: 32.51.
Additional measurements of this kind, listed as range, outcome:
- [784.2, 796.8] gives 26.74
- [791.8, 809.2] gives 30.9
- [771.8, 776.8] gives 28.25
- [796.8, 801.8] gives 29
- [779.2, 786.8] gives 25.35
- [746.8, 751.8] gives 26.34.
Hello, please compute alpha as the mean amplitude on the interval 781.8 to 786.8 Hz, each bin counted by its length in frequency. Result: 24.6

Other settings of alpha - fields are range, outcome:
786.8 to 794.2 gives 24.9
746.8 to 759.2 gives 28.5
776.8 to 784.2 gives 25.3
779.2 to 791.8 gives 24.8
